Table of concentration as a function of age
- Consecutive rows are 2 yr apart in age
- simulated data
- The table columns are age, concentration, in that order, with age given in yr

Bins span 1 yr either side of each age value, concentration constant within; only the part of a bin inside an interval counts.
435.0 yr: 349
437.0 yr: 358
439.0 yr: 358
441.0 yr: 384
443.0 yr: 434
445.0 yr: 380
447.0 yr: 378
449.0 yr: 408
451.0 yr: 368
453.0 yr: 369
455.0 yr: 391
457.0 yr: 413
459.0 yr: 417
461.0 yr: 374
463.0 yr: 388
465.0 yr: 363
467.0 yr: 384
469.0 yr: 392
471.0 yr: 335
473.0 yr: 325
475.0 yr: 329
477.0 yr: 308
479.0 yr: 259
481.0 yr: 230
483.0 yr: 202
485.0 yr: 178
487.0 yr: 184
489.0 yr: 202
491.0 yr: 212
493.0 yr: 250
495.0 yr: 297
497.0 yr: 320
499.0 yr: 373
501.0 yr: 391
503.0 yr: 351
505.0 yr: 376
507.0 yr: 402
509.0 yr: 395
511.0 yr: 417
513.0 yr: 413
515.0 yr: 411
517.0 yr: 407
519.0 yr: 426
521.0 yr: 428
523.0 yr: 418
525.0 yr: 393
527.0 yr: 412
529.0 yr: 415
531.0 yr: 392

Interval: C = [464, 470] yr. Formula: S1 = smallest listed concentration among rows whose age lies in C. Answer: 363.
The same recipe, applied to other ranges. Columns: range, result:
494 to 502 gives 297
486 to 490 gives 184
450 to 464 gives 368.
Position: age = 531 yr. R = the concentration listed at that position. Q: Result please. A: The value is 392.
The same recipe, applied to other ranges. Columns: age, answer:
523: 418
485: 178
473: 325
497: 320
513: 413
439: 358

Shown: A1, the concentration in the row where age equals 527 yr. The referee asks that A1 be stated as 412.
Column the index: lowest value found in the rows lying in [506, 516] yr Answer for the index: 395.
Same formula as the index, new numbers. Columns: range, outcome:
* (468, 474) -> 325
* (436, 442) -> 358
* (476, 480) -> 259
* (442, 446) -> 380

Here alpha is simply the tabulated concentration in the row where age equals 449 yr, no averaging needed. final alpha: 408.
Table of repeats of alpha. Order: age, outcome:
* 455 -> 391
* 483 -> 202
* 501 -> 391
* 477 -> 308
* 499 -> 373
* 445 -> 380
